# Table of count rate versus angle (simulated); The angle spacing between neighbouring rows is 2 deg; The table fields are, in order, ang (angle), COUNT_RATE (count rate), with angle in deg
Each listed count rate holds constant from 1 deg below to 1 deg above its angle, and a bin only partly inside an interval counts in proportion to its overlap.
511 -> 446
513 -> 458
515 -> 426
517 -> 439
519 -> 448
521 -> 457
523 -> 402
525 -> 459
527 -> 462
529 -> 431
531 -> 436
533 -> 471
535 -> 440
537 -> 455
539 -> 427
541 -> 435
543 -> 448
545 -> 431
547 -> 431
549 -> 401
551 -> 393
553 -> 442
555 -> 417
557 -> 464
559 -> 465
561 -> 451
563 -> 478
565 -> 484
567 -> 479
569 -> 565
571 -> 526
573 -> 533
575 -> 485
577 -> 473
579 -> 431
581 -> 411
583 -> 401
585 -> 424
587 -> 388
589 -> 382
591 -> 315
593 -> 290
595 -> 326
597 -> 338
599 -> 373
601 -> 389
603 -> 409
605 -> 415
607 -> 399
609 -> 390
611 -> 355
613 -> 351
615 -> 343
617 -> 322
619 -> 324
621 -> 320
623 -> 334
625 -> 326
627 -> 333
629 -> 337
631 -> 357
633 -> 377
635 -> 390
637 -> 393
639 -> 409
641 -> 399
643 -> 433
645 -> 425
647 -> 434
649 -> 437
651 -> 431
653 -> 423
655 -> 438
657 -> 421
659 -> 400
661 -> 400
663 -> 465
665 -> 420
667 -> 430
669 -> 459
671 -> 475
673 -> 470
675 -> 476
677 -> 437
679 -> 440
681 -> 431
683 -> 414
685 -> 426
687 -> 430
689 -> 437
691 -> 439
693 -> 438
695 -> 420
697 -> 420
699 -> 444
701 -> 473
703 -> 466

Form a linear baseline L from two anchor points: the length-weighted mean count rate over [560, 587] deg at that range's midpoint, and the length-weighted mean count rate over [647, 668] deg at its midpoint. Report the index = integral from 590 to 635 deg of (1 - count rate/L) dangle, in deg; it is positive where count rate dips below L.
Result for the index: 9.8 deg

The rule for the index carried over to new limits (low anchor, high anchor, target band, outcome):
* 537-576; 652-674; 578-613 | 5.7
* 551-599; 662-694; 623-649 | 3.2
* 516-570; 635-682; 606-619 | 2.4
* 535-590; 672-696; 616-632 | 4.0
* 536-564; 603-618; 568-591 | -2.5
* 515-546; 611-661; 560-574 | -2.7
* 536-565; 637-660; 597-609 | 1.1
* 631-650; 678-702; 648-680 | -1.4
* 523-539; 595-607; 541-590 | -4.3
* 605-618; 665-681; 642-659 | -0.4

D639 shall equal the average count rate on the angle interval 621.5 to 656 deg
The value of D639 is 392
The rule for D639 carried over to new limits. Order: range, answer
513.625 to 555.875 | 436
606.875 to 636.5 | 350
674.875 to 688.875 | 434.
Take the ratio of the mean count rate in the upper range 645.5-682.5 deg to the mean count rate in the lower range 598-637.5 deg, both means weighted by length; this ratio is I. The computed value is 1.21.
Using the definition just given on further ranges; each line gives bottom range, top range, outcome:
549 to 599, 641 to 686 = 1.01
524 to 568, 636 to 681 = 0.97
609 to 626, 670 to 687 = 1.32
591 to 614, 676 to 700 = 1.18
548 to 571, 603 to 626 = 0.77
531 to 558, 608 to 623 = 0.79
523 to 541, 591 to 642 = 0.81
